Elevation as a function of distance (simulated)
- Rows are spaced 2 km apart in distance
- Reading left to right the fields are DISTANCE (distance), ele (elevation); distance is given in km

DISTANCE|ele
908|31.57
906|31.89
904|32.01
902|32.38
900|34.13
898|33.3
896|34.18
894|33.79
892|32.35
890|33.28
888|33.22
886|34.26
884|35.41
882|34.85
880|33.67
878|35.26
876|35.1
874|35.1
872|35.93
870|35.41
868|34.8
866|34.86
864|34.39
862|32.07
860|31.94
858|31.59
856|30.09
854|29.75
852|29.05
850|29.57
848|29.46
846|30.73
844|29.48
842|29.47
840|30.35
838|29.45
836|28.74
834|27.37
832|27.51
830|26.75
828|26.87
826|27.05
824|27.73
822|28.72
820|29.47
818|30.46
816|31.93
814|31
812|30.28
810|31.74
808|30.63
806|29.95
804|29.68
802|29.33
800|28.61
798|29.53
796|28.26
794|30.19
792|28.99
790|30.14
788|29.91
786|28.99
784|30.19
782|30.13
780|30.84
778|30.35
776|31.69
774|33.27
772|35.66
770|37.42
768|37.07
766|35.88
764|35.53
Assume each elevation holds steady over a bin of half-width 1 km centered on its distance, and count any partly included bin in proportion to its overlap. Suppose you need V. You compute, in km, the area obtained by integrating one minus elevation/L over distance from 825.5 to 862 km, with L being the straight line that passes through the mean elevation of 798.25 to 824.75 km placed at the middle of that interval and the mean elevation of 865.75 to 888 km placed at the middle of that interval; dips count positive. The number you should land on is 3.5 km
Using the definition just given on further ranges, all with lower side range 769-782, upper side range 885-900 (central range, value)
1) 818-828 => 1.5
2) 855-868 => 0.3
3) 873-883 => -0.4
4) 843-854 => 1.2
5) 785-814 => 2.9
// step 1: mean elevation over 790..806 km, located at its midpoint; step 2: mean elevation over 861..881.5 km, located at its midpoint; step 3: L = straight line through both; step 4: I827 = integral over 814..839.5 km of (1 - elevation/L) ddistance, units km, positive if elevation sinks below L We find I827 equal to 2.2 km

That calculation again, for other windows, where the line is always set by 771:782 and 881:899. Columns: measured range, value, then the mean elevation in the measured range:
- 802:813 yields 0.76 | 30.4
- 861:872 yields -0.31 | 34.5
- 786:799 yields 1.18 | 29.5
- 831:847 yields 1.91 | 29.1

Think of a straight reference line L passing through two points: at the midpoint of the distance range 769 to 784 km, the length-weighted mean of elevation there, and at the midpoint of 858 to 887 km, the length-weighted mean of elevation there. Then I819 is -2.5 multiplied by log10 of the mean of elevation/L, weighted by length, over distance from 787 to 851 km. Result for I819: 0.14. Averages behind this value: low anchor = 32.6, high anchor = 34.4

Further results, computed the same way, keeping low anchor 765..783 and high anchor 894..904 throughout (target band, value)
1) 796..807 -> 0.15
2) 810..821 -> 0.09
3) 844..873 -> 0.05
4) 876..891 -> -0.03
